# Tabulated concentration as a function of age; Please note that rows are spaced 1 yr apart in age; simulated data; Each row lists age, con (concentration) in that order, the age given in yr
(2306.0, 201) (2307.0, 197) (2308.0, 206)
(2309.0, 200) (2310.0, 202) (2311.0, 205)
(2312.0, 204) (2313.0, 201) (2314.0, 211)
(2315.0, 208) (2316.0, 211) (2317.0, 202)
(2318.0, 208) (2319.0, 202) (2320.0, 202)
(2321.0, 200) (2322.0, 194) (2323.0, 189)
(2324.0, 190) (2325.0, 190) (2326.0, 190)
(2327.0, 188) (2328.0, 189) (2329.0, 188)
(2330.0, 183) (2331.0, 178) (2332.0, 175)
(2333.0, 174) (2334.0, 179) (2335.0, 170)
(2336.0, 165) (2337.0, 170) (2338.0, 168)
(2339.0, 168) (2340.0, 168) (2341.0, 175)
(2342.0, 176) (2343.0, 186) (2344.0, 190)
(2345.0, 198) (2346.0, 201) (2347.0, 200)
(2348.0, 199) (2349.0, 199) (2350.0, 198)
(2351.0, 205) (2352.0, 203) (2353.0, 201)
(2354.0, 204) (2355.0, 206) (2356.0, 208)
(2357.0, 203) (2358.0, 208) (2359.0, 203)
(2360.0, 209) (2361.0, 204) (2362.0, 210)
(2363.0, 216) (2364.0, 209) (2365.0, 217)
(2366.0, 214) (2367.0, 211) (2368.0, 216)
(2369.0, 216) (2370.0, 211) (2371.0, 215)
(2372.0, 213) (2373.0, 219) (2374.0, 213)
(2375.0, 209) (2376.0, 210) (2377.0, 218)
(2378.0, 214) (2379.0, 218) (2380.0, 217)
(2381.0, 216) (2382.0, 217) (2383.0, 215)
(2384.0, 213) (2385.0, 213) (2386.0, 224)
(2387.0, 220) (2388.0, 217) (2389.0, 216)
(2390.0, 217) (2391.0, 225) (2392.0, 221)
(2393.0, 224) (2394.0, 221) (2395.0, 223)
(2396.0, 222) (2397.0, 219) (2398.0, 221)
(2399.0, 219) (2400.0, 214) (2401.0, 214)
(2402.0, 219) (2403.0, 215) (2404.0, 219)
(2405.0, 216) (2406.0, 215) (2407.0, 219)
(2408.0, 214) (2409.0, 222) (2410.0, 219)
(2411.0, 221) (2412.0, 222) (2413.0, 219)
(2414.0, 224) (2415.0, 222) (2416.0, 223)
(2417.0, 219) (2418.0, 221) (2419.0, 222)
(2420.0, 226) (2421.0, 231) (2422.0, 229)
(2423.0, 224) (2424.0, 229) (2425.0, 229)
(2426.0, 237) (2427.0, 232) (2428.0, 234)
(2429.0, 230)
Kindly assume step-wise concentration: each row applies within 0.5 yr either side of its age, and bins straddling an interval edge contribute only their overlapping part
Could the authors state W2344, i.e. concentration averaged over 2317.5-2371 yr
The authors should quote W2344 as 195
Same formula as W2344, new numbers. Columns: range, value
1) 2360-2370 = 212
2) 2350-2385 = 211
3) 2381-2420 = 219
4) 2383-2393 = 219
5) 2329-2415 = 207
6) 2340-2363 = 199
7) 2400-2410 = 217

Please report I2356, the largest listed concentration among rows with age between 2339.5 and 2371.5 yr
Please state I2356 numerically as 217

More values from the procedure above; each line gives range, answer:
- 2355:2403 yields 225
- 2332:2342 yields 179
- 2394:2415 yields 224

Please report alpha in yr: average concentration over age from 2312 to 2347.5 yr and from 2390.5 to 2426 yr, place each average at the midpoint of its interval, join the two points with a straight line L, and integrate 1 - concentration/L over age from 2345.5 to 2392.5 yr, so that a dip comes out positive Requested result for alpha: -1.5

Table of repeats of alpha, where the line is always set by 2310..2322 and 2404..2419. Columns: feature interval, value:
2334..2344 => 1.68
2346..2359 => 0.46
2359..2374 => 0.00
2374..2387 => -0.04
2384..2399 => -0.24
